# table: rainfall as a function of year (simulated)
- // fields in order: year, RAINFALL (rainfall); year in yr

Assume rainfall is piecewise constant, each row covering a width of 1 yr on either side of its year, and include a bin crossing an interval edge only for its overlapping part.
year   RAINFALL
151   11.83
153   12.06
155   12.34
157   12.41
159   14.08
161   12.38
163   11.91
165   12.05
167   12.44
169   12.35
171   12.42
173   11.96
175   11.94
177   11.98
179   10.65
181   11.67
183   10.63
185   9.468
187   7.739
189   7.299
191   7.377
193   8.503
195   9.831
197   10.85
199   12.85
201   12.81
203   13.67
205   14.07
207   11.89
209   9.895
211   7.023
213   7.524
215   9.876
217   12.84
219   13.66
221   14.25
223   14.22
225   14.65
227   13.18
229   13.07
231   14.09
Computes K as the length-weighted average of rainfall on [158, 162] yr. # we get 13.2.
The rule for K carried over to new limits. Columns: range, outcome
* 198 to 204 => 13.1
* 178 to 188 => 10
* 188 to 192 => 7.34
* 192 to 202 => 11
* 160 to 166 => 12.1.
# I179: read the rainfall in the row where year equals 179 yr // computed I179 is 10.65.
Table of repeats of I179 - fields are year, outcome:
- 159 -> 14.08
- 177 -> 11.98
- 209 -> 9.895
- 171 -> 12.42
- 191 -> 7.377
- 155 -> 12.34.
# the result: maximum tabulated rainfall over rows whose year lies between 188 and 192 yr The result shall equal 7.377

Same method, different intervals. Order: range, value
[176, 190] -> 11.98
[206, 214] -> 11.89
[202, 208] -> 14.07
